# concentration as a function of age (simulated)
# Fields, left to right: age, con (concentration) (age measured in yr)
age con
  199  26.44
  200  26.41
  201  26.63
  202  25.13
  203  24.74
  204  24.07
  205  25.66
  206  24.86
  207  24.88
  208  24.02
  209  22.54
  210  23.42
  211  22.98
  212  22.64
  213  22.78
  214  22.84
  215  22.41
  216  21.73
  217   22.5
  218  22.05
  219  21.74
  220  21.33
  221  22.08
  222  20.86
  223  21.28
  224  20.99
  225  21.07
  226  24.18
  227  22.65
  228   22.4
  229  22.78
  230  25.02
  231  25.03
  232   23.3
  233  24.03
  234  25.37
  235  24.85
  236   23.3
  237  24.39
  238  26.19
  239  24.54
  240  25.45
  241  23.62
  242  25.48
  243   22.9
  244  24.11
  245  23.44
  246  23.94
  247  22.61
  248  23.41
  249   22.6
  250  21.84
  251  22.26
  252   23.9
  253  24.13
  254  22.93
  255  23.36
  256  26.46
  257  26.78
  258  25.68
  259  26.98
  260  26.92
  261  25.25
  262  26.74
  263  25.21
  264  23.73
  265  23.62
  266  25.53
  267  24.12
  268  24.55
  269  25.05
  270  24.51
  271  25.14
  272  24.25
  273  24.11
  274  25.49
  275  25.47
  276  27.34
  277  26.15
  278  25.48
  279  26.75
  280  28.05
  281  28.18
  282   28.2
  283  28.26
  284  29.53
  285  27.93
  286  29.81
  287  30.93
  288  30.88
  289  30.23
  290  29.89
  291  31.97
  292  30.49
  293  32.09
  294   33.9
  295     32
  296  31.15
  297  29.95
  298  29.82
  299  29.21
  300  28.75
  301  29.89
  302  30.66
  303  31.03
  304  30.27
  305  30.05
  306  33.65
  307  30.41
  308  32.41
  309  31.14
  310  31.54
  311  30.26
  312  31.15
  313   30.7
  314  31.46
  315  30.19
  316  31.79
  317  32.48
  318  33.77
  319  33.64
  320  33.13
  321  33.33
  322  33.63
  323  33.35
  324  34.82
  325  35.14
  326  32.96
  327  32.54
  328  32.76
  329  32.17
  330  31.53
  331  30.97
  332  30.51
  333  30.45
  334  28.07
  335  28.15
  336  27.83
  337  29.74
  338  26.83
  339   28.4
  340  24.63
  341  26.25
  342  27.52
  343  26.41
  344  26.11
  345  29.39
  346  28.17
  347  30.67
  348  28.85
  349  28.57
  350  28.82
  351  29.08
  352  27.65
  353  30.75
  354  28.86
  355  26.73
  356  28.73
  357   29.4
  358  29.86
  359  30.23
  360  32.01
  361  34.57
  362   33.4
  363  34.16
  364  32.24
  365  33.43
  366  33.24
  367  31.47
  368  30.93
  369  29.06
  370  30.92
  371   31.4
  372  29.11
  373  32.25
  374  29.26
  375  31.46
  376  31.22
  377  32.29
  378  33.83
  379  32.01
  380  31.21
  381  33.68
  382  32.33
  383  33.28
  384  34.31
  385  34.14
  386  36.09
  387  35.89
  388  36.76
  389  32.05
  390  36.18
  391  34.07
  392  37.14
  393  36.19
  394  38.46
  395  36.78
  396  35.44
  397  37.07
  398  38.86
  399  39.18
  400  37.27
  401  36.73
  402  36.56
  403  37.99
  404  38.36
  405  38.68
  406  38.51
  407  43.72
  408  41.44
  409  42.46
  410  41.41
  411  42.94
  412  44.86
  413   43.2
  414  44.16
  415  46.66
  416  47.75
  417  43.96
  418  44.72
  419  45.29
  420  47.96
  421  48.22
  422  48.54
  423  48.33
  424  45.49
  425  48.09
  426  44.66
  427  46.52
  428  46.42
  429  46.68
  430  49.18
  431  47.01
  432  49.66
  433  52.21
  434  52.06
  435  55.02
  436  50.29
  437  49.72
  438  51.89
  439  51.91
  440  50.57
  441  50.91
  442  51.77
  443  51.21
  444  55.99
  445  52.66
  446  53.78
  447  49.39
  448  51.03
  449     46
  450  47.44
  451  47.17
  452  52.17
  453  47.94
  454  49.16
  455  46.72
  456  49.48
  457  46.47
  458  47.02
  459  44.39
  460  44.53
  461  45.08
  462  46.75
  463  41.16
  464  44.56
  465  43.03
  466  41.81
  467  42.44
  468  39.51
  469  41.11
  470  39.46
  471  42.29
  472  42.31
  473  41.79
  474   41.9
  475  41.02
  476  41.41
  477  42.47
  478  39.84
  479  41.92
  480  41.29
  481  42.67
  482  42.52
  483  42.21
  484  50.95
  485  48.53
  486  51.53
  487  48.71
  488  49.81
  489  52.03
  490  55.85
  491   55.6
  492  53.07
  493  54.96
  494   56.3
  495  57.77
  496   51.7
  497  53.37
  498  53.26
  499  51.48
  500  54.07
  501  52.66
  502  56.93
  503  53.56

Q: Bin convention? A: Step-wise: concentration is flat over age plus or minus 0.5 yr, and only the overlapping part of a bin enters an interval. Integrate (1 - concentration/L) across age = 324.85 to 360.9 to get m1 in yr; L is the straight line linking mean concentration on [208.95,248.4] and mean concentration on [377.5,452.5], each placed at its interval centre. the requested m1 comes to 6.2 yr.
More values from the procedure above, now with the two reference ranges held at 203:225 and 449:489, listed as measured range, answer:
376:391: 1.44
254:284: 1.86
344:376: 4.47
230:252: 0.96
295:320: -0.24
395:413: -0.17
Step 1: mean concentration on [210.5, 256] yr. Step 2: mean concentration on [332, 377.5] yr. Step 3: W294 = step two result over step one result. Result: 1.28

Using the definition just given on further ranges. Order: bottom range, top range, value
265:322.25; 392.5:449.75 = 1.55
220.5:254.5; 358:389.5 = 1.39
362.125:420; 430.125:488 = 1.28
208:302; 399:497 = 1.83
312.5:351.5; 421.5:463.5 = 1.61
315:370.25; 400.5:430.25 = 1.44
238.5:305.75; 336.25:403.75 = 1.20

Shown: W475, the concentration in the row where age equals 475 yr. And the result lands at 41.02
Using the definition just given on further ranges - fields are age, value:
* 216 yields 21.73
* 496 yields 51.7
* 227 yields 22.65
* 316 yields 31.79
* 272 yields 24.25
